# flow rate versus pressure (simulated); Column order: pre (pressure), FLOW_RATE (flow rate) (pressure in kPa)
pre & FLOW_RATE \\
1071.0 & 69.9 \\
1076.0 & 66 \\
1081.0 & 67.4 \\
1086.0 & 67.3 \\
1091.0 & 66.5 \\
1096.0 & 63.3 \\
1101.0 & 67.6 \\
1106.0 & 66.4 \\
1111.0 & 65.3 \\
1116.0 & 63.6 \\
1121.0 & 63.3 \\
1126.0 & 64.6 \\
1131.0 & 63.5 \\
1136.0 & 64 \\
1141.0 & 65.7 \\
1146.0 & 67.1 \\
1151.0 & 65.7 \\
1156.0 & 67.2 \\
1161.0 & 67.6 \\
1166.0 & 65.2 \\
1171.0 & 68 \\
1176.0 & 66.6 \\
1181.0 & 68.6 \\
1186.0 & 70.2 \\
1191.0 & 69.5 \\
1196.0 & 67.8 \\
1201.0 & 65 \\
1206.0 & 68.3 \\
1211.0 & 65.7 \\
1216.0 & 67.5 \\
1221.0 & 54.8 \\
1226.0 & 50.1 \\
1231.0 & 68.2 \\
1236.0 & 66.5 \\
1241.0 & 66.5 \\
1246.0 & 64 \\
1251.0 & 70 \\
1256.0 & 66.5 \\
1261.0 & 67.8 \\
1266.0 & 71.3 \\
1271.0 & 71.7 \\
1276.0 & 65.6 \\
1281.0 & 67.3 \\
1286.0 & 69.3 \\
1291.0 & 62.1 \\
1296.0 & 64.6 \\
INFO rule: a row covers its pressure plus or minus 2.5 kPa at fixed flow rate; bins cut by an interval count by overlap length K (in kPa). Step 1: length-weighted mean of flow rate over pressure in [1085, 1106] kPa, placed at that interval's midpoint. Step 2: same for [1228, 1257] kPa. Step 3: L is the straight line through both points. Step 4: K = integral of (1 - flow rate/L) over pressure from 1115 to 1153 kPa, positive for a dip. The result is 0.9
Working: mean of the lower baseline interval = 66.1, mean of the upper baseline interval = 66.7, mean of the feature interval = 64.7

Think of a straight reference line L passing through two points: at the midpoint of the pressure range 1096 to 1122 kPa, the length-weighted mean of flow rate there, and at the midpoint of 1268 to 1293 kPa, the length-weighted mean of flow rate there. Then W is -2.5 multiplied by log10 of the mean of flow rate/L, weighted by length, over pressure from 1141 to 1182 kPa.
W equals -0.02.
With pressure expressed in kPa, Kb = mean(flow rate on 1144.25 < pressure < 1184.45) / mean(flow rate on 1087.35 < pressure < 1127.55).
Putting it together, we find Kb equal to 1.03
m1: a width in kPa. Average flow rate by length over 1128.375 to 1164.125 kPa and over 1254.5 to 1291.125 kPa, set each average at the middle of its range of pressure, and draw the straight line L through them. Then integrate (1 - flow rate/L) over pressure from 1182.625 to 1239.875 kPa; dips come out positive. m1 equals 1.71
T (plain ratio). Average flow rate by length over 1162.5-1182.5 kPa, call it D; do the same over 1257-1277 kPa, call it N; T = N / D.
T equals 1.03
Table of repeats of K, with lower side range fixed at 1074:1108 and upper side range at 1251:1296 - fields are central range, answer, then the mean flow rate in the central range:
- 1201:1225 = 1.4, 63.3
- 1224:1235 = 1.1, 60.6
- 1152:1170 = 0.0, 66.7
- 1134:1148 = 0.2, 65.6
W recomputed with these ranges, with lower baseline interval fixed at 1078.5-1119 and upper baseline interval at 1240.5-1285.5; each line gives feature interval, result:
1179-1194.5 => -0.04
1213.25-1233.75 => 0.12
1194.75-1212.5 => 0.01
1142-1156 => 0.00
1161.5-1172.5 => 0.00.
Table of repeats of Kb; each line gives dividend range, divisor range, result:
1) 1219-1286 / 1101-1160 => 1.01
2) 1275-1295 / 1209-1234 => 1.08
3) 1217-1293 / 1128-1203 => 0.98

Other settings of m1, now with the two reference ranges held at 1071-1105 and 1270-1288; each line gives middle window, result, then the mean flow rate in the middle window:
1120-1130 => 0.44 kPa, 64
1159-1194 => -0.32 kPa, 68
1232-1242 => 0.16 kPa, 66.8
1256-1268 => -0.14 kPa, 68.8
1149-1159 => 0.09 kPa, 66.5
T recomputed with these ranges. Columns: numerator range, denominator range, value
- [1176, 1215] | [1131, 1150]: 1.04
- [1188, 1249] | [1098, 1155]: 0.99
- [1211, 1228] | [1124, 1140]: 0.92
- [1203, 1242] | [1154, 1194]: 0.93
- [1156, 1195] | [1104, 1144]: 1.05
